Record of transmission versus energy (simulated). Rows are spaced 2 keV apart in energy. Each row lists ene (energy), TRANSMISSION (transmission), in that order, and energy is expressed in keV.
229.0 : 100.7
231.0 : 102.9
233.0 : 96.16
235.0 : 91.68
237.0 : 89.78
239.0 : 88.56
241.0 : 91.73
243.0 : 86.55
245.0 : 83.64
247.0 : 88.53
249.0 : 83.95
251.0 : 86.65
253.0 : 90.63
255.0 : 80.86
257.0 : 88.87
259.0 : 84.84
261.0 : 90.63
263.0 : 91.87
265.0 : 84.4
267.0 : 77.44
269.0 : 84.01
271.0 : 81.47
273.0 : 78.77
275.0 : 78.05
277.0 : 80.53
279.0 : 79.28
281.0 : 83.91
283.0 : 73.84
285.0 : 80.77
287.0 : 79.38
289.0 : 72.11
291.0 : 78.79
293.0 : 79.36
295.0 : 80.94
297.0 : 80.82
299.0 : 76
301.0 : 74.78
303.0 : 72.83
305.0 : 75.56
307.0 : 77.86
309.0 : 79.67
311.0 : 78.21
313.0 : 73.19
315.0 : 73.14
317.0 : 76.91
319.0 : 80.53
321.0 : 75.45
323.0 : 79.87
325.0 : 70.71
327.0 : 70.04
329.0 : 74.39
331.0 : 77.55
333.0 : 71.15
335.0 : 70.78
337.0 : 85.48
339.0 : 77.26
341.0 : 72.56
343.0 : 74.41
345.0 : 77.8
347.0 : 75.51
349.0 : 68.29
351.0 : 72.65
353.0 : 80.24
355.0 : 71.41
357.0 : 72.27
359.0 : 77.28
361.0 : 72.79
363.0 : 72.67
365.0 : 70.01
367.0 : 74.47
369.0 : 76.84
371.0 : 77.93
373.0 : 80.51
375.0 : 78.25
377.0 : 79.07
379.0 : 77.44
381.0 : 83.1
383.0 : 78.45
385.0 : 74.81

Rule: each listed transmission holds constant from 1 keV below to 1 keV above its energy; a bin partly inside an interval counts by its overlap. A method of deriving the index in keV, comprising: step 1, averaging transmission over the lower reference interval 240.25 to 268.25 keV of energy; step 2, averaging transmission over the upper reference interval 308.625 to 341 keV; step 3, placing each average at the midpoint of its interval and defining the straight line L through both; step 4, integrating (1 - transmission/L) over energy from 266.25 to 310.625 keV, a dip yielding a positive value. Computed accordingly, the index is 1.5 keV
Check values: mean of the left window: 86.4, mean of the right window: 75.7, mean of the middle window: 78.5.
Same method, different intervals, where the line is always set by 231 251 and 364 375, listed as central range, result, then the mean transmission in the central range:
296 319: 1.7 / 76.5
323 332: 0.7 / 73.9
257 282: 1.0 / 83.2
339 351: 0.7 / 73.9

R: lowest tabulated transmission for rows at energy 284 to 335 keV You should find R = 70.04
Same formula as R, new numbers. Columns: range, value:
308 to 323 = 73.14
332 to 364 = 68.29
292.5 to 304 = 72.83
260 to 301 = 72.11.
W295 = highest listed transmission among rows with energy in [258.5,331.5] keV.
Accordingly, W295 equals 91.87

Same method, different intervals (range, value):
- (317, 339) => 85.48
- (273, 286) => 83.91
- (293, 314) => 80.94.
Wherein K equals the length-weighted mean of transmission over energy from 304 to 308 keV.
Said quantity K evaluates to 76.7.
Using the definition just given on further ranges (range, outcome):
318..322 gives 78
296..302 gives 77.2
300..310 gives 76.1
